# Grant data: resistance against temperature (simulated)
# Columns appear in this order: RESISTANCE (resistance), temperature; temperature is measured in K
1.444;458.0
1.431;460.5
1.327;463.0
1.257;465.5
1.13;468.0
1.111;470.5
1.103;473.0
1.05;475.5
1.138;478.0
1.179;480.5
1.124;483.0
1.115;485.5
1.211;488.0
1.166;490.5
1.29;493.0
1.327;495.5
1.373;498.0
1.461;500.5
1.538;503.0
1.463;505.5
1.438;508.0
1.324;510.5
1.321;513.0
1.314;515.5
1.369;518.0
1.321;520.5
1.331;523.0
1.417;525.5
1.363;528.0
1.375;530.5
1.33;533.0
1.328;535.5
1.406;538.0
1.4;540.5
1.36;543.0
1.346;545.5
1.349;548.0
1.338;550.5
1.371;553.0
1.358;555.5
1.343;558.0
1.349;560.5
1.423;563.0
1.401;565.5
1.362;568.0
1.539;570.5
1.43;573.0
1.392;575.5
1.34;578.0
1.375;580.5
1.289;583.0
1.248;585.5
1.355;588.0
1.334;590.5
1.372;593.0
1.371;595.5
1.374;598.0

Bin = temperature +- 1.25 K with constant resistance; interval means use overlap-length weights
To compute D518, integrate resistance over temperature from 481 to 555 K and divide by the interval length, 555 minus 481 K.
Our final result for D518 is 1.34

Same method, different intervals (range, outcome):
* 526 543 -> 1.37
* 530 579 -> 1.38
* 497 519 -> 1.4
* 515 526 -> 1.35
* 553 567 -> 1.37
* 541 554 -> 1.36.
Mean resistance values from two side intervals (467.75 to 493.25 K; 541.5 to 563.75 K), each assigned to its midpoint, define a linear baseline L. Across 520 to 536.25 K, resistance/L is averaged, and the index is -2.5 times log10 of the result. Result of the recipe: -0.06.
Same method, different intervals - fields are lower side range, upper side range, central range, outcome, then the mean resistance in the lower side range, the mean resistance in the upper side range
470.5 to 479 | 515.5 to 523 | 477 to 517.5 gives -0.07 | 1.1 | 1.34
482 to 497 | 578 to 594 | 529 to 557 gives -0.07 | 1.21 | 1.33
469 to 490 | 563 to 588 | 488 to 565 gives -0.09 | 1.13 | 1.38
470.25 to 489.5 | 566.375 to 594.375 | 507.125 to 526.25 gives -0.11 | 1.13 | 1.37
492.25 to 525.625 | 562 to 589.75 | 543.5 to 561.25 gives 0.02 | 1.38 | 1.38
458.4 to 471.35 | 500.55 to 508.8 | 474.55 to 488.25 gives 0.20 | 1.27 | 1.48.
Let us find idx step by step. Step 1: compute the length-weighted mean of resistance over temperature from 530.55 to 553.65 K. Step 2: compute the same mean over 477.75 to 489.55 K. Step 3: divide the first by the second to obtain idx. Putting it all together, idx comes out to 1.18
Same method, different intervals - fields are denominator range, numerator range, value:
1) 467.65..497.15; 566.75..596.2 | 1.17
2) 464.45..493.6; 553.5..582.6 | 1.20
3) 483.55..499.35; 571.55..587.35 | 1.08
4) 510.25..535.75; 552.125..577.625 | 1.04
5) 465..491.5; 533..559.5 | 1.19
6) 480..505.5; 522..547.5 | 1.06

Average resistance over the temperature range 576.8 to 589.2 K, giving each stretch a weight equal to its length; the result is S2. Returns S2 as 1.32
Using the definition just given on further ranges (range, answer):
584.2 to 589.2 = 1.3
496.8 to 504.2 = 1.46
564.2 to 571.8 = 1.43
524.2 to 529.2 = 1.39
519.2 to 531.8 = 1.36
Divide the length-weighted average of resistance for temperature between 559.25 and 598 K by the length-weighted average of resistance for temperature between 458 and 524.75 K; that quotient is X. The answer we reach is 1.07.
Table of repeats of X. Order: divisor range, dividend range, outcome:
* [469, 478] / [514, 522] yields 1.22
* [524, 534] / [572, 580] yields 1.01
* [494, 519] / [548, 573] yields 1.00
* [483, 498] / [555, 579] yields 1.14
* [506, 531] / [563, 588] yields 1.01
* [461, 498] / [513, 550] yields 1.14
